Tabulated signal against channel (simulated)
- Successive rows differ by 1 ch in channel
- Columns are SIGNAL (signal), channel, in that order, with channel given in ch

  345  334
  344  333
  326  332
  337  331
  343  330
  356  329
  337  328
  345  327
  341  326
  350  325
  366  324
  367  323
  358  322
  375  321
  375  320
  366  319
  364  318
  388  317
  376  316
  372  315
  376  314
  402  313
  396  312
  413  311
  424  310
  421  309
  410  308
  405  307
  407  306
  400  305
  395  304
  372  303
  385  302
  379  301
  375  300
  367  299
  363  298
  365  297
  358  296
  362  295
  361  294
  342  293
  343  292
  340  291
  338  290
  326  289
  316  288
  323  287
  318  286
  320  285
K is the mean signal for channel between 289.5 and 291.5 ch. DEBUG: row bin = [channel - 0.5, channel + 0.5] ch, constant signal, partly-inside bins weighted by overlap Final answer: 339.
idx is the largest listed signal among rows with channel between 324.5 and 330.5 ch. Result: 356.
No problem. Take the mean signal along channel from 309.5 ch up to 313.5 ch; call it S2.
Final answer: 409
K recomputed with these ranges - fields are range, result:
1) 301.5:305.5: 388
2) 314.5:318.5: 375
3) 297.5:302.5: 374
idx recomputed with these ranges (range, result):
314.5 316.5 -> 376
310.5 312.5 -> 413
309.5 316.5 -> 424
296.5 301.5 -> 379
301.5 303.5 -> 385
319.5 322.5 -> 375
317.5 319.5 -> 366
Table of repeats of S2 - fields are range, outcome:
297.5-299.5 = 365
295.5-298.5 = 362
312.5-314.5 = 389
